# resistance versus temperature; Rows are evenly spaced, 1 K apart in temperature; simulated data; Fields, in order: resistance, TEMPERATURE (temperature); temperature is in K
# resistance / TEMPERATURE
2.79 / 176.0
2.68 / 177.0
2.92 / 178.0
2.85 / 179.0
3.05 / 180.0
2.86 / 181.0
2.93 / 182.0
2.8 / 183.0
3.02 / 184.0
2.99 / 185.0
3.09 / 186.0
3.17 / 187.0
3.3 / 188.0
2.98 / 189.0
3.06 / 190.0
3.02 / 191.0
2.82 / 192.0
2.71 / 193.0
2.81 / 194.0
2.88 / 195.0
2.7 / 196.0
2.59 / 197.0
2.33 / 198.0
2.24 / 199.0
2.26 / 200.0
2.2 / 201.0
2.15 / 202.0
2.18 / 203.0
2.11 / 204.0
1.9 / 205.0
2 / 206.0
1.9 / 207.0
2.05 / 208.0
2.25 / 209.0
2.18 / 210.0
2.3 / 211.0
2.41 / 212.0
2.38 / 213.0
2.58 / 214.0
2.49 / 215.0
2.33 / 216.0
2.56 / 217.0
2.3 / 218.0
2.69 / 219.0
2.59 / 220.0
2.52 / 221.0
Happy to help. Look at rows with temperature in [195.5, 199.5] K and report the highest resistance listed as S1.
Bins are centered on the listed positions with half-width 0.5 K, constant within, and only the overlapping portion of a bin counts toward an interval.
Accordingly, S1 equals 2.7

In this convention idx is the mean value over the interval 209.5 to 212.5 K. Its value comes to 2.3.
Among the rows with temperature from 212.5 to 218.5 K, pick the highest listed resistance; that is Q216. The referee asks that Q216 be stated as 2.58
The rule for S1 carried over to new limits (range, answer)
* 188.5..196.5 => 3.06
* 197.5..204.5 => 2.33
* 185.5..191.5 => 3.3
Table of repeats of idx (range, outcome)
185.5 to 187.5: 3.13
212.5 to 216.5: 2.45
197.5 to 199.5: 2.29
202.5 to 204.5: 2.15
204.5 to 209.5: 2.02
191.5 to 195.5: 2.8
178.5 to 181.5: 2.92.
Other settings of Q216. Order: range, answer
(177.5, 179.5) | 2.92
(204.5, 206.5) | 2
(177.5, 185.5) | 3.05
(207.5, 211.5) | 2.3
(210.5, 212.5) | 2.41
